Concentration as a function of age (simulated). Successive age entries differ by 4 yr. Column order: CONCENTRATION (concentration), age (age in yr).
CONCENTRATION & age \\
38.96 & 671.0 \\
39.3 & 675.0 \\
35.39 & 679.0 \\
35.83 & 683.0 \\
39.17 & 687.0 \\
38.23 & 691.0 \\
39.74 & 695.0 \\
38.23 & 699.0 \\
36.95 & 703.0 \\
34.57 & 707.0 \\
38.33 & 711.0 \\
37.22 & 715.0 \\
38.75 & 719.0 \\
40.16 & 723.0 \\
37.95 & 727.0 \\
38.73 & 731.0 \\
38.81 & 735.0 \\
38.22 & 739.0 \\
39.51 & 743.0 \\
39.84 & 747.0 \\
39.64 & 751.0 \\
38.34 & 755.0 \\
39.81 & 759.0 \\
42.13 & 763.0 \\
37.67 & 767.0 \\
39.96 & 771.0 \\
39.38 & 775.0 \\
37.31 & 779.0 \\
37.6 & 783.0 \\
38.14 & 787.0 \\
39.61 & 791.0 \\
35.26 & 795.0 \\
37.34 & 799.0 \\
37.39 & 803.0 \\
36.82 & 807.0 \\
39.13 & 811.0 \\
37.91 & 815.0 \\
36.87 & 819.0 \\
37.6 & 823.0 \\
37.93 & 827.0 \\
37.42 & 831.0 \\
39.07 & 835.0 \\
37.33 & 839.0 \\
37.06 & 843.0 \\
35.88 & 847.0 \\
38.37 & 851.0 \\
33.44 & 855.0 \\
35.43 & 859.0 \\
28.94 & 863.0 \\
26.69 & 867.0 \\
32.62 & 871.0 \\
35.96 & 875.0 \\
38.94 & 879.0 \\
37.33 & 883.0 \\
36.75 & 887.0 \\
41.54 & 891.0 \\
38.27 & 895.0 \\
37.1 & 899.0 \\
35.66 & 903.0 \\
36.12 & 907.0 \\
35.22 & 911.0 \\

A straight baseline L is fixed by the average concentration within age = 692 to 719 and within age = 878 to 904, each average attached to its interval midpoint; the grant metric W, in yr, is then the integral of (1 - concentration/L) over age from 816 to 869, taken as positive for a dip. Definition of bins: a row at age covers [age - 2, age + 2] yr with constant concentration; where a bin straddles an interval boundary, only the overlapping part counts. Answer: 3.2 yr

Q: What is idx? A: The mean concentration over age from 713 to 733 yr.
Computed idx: 38.6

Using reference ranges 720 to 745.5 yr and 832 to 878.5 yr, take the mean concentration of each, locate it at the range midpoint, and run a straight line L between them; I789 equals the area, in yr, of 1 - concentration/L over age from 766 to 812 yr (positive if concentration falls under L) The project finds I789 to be -1.1 yr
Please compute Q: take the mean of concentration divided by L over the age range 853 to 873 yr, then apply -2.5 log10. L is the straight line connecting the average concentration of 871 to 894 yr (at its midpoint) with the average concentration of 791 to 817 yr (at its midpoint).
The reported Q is 0.195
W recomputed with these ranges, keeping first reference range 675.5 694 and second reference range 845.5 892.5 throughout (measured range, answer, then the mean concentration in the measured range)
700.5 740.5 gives -1.05 yr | 38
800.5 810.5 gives -0.42 yr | 37.4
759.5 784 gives -1.87 yr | 39.1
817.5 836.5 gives -1.14 yr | 37.8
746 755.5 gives -0.71 yr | 39.4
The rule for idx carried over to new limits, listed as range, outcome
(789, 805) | 37.4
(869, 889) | 36.3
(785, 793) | 38.9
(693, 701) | 39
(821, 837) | 38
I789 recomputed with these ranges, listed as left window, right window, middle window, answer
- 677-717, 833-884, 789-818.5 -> -1.4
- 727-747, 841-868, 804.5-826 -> -1.3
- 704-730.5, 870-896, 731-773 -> -1.8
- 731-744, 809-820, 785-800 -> 0.3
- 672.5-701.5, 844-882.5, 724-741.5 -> -0.7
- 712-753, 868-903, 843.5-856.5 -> 0.4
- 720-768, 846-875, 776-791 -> -0.4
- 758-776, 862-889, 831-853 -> -1.0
